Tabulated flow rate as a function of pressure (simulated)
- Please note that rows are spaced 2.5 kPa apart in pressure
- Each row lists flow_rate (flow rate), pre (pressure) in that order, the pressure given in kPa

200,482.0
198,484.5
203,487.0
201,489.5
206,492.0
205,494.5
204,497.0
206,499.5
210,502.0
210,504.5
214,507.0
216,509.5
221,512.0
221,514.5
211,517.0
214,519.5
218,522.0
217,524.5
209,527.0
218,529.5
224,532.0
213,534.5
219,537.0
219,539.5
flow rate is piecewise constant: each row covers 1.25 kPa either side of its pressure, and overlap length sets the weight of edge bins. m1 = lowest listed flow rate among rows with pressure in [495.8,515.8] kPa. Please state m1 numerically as 204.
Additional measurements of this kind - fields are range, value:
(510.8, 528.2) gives 209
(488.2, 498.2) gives 201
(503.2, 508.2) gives 210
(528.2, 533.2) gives 218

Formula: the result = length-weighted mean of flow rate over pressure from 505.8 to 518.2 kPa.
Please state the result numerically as 217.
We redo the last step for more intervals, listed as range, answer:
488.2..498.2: 204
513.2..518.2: 216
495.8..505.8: 208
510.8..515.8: 221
